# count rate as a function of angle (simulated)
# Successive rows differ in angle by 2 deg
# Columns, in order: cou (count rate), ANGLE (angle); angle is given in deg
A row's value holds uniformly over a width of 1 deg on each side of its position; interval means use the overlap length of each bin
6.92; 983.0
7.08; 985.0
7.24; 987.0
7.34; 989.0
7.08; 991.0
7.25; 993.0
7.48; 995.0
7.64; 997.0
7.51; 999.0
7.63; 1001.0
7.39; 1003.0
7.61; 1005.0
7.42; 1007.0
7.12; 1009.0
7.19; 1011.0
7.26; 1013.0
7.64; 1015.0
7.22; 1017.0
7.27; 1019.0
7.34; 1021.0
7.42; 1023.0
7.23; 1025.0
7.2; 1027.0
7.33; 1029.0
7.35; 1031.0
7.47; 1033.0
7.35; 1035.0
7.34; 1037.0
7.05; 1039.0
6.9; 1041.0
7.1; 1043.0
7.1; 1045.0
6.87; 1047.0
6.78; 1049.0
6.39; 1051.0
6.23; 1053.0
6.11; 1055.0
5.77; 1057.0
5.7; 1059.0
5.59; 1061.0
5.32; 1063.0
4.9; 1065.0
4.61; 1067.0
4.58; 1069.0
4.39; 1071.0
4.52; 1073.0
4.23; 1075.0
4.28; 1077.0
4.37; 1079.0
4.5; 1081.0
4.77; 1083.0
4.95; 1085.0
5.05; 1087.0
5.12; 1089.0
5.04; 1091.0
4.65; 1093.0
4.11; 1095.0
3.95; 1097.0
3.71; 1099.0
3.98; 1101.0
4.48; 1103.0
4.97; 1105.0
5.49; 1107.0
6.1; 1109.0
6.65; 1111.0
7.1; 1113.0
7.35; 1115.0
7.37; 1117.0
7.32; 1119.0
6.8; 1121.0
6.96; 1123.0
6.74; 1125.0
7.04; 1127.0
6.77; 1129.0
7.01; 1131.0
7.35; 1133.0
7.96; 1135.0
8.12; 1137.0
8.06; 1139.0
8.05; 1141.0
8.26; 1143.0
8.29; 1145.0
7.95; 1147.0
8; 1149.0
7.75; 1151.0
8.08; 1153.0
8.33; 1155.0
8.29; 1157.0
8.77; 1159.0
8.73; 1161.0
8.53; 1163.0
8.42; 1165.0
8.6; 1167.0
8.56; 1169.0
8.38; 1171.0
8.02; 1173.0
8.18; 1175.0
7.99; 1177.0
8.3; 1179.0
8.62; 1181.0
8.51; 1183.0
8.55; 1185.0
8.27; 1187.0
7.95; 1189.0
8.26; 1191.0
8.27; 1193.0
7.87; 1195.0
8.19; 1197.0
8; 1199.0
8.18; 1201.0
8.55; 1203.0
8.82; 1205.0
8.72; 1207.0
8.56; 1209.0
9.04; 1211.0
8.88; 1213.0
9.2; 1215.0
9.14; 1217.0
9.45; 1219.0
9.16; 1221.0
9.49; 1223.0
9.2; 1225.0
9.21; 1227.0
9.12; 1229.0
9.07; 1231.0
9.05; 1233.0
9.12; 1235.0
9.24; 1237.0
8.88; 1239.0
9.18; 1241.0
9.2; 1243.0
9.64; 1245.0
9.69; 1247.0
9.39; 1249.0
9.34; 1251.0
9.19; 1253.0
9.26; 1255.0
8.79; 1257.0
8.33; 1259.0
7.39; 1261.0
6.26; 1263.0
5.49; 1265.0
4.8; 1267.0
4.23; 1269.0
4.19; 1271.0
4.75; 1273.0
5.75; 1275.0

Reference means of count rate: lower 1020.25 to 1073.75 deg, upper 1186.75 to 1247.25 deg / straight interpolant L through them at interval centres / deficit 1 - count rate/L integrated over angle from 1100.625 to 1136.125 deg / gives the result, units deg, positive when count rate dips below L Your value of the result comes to 4.09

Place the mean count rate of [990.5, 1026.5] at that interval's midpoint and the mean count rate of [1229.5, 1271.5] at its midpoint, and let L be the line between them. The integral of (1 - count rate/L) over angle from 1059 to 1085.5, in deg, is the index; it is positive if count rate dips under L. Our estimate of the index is 10.0 deg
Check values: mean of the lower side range 7.37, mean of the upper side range 8.14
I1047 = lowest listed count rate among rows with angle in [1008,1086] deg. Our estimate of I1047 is 4.23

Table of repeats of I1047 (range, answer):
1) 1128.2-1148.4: 6.77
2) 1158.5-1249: 7.87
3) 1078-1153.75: 3.71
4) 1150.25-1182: 7.75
